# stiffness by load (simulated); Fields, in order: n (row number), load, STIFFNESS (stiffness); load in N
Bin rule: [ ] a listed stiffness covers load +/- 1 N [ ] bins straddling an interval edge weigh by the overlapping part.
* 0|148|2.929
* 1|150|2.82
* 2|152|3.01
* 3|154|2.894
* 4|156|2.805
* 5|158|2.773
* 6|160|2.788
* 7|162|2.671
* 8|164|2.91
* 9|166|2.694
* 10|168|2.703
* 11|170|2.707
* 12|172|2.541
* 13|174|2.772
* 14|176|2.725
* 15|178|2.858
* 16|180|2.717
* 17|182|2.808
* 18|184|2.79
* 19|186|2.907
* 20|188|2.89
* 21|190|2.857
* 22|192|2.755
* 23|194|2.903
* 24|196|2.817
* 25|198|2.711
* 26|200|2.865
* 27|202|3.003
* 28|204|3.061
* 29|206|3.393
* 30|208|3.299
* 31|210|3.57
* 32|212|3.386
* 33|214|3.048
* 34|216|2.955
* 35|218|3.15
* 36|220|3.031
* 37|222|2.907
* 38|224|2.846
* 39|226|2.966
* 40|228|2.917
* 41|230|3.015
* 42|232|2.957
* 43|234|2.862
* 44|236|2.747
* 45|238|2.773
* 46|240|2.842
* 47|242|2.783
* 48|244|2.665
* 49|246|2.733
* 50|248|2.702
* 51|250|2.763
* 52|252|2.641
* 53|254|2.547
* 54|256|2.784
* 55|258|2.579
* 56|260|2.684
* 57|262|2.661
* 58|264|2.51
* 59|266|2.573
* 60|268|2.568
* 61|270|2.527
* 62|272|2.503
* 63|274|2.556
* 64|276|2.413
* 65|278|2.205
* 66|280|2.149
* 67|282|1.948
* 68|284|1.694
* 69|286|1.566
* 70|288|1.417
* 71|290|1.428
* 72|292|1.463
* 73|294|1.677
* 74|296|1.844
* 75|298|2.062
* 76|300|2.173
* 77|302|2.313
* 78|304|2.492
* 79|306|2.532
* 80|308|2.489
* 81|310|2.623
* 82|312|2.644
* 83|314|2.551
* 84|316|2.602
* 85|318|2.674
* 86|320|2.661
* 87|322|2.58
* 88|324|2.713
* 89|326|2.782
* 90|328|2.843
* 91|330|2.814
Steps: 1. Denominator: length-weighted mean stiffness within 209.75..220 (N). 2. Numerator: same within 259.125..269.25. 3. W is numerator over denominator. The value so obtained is 0.82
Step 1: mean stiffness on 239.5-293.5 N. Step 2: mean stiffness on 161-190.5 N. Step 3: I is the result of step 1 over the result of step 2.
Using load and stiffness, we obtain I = 0.85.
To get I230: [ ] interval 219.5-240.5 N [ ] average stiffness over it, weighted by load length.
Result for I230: 2.89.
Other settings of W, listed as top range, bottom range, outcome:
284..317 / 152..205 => 0.75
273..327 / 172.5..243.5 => 0.76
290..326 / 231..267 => 0.86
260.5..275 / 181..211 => 0.86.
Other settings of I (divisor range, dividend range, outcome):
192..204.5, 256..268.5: 0.91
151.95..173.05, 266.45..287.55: 0.80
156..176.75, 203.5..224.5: 1.16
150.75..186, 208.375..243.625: 1.07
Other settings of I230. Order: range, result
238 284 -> 2.55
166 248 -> 2.9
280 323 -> 2.16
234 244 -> 2.78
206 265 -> 2.88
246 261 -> 2.68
